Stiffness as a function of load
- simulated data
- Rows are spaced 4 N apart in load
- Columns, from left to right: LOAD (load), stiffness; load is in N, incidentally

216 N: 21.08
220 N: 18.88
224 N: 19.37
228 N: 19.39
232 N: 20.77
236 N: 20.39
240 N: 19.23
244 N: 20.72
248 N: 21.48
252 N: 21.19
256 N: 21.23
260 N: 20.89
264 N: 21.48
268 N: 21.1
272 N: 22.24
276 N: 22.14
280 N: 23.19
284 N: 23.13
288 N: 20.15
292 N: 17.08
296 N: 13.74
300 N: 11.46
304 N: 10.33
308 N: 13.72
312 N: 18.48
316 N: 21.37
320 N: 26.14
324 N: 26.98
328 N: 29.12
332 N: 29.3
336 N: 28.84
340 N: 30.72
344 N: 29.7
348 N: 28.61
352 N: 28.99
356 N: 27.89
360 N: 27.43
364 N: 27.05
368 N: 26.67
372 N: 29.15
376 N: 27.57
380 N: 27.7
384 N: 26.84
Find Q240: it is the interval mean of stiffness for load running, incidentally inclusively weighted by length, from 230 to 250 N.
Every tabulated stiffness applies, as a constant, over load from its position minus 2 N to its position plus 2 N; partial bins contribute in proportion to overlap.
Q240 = 20.5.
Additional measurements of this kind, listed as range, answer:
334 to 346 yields 29.8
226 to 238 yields 20.2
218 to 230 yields 19.2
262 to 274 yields 21.6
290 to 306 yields 13.2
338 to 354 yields 29.5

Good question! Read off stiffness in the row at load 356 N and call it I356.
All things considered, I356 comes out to 27.89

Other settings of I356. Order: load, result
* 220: 18.88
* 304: 10.33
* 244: 20.72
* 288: 20.15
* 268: 21.1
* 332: 29.3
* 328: 29.12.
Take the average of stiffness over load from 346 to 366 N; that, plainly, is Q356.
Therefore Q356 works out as 28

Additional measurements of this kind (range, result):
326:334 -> 29.2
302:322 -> 18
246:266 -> 21.3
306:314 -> 16.1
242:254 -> 21.1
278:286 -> 23.2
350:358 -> 28.4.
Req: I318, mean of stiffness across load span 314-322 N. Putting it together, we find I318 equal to 23.8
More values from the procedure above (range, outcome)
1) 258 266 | 21.2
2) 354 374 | 27.6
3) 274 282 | 22.7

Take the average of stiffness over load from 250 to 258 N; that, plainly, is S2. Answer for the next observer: 21.2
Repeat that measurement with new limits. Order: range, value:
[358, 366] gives 27.2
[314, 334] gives 26.6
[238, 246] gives 20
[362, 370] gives 26.9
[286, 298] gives 17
